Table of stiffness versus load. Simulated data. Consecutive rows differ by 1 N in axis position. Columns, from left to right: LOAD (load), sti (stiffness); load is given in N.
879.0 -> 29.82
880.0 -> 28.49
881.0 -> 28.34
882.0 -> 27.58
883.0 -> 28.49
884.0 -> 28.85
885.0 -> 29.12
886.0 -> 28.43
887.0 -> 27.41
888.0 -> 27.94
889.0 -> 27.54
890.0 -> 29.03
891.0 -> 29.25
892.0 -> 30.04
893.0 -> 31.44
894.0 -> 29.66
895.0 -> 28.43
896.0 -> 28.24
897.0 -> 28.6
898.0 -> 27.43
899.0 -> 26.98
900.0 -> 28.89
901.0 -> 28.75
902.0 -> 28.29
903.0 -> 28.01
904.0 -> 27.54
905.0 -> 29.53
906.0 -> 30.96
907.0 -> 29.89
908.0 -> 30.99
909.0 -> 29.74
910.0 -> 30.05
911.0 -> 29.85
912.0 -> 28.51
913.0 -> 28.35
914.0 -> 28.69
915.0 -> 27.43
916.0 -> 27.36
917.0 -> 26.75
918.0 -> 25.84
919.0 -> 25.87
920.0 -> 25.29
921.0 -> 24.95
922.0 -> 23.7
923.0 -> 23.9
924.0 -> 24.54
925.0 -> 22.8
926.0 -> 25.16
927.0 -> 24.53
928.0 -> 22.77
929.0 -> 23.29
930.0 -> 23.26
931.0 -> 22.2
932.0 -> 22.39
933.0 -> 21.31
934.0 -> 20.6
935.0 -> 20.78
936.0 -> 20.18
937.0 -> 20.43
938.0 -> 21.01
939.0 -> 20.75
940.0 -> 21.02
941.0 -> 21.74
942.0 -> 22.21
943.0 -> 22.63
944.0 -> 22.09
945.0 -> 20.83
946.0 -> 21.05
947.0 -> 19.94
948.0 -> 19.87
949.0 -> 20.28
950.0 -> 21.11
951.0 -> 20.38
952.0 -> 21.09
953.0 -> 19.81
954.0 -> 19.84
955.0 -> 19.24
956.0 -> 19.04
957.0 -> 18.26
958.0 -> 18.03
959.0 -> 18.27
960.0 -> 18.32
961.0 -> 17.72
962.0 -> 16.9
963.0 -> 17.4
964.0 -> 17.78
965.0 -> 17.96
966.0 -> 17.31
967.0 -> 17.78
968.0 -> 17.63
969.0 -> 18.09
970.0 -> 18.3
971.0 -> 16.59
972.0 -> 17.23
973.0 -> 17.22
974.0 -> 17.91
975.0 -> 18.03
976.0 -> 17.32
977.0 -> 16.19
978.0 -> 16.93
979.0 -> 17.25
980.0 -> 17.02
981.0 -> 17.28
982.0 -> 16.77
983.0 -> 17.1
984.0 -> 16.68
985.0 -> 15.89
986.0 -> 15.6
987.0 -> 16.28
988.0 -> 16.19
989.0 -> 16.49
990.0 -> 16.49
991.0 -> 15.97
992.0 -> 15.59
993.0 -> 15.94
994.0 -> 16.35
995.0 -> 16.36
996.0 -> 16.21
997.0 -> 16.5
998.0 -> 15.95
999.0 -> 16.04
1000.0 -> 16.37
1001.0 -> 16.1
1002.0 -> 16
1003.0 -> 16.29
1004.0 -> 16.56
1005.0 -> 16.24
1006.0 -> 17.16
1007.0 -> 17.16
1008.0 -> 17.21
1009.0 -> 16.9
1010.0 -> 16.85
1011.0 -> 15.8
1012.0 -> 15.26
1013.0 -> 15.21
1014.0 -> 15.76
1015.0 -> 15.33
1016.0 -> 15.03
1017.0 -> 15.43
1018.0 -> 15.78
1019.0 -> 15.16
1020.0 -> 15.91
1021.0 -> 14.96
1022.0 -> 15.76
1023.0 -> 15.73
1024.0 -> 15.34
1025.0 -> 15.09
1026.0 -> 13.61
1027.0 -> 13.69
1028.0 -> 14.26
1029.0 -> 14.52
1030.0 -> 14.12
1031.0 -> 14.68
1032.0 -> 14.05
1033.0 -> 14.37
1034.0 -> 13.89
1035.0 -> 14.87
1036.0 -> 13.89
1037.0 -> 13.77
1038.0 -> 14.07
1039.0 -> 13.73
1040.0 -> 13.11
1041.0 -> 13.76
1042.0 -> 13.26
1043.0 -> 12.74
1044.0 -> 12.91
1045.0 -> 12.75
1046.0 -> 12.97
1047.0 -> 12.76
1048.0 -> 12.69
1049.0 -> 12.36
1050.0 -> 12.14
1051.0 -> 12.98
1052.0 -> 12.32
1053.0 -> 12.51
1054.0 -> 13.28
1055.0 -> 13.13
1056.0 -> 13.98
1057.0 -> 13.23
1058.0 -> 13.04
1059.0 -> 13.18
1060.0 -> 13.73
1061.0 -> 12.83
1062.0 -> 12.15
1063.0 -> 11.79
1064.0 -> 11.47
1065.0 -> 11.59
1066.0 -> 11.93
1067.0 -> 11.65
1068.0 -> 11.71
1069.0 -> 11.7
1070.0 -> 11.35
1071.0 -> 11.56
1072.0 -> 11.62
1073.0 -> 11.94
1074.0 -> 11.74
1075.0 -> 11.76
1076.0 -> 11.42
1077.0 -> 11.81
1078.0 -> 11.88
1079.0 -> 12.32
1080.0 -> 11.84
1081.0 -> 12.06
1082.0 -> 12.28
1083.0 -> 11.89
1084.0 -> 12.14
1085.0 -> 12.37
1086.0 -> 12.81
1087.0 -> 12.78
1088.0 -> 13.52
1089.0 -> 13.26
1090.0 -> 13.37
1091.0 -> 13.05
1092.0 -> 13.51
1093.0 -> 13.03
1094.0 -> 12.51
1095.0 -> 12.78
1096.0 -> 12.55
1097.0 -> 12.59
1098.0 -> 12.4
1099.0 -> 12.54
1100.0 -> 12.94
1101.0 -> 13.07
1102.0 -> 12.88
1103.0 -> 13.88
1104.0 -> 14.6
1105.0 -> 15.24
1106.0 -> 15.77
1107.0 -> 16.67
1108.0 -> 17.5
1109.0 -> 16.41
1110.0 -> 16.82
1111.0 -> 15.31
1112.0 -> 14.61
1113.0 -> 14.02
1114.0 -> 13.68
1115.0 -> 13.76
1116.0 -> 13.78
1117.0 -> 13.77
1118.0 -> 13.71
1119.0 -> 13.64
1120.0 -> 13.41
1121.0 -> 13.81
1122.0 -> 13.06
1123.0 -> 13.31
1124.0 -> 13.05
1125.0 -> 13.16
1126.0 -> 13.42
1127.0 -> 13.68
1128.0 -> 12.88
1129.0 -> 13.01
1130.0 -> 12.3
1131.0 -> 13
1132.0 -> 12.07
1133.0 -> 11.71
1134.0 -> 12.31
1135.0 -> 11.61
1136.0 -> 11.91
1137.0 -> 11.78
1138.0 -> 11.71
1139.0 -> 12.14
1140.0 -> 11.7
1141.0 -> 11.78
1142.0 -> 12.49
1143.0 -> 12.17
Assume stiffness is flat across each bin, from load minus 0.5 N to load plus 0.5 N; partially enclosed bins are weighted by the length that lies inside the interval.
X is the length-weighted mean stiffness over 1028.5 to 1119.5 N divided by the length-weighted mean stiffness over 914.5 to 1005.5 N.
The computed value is 0.68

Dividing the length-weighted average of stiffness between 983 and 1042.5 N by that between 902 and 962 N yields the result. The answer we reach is 0.66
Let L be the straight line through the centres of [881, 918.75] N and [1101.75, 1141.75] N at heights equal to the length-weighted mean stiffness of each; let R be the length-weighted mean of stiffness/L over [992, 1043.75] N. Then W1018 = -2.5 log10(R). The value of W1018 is 0.33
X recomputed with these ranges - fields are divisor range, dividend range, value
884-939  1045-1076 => 0.47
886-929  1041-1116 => 0.47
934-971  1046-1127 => 0.67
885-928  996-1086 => 0.50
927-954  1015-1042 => 0.68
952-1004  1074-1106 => 0.74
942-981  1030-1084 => 0.68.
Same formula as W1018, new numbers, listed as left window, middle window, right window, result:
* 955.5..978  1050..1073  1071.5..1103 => 0.10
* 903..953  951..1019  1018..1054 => 0.10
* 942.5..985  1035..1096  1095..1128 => 0.22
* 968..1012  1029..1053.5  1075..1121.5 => 0.13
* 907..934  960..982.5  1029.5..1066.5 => 0.19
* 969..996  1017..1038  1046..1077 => -0.03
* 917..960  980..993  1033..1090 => 0.11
